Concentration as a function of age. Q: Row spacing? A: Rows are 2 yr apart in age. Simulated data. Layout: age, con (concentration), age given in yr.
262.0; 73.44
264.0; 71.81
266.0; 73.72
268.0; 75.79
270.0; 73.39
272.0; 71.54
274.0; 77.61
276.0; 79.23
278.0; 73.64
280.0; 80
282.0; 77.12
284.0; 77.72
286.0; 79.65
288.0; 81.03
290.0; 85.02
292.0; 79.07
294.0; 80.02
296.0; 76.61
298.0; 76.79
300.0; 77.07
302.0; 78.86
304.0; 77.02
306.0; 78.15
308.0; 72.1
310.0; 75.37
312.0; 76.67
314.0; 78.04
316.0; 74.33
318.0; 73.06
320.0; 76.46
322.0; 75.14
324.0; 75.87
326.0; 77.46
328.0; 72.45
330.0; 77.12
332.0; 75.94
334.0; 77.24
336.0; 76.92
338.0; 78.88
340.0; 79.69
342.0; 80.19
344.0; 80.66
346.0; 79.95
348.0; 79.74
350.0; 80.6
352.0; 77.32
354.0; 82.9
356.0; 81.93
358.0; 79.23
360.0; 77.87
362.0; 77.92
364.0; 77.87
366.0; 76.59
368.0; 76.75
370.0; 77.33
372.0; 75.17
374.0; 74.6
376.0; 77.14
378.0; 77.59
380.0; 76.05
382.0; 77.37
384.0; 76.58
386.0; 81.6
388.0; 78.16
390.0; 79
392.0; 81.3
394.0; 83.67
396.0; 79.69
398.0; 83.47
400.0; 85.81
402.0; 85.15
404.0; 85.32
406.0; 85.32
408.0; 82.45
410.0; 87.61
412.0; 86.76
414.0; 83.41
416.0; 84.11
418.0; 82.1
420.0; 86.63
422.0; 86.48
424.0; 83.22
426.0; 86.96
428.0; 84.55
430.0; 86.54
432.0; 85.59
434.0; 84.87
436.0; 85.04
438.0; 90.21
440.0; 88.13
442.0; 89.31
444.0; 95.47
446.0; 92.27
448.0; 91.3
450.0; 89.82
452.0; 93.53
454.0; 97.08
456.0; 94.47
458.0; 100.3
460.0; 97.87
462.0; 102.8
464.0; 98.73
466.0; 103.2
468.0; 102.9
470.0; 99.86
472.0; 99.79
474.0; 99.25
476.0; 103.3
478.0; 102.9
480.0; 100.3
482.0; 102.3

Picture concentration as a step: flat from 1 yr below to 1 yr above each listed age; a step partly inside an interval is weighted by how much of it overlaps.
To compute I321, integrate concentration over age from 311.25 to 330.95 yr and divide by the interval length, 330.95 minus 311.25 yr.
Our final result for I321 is 75.6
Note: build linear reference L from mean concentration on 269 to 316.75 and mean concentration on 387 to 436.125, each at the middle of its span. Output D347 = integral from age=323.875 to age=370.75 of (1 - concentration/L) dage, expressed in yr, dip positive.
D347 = 1.2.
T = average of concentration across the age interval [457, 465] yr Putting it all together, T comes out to 99.9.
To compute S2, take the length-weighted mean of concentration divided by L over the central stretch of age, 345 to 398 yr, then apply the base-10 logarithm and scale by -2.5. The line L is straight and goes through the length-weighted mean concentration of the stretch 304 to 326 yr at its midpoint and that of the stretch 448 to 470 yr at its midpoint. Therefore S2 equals 0.07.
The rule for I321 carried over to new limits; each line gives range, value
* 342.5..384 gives 78.2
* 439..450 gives 91.2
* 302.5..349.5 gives 76.9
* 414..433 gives 85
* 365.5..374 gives 76.2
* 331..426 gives 80.5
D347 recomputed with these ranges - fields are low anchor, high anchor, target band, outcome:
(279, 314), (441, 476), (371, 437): 6.1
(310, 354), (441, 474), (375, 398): 1.8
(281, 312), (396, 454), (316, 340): 1.2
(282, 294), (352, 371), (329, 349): 0.1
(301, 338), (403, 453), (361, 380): 1.1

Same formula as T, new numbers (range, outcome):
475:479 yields 103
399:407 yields 85.4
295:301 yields 76.8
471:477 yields 101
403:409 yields 84.4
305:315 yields 76.1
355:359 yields 80.6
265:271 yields 74.3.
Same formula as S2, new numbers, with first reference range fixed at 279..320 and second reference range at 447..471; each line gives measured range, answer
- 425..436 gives 0.10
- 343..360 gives 0.05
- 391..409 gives 0.08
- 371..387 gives 0.14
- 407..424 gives 0.09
